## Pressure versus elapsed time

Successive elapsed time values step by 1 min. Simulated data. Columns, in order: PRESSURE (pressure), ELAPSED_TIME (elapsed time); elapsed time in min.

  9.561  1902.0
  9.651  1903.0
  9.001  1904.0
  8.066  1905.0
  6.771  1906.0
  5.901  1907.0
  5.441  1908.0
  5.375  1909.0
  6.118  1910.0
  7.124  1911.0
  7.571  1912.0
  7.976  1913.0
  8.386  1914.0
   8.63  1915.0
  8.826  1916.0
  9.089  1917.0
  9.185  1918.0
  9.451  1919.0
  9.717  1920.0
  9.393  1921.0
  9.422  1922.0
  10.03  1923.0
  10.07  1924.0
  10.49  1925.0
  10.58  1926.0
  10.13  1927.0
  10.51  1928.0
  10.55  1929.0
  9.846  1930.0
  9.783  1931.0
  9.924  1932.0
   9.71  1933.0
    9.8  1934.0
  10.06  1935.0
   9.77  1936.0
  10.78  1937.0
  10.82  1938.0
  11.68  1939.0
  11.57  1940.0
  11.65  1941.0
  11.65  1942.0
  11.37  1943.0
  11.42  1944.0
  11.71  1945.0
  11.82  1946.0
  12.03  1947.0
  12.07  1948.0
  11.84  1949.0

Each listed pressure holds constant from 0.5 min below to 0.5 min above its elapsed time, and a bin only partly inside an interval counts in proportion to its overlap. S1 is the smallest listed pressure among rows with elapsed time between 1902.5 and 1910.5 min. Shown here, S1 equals 5.375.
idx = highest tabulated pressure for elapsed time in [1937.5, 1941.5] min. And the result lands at 11.68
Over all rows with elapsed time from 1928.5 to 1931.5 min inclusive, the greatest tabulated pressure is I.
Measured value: 10.55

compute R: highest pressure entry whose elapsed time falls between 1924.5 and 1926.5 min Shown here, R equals 10.58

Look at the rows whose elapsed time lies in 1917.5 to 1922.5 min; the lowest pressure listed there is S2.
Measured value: 9.185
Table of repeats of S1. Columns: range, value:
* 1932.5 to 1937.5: 9.71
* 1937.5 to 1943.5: 10.82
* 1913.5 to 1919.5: 8.386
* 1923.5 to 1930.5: 9.846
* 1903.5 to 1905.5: 8.066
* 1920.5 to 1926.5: 9.393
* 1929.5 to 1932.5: 9.783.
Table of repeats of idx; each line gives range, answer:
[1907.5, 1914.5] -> 8.386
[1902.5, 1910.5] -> 9.651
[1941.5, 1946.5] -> 11.82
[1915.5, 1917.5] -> 9.089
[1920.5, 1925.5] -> 10.49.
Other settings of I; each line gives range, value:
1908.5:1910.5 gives 6.118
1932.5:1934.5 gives 9.8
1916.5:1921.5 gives 9.717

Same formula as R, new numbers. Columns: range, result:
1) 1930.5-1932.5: 9.924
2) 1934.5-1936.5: 10.06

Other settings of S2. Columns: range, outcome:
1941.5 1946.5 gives 11.37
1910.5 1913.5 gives 7.124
